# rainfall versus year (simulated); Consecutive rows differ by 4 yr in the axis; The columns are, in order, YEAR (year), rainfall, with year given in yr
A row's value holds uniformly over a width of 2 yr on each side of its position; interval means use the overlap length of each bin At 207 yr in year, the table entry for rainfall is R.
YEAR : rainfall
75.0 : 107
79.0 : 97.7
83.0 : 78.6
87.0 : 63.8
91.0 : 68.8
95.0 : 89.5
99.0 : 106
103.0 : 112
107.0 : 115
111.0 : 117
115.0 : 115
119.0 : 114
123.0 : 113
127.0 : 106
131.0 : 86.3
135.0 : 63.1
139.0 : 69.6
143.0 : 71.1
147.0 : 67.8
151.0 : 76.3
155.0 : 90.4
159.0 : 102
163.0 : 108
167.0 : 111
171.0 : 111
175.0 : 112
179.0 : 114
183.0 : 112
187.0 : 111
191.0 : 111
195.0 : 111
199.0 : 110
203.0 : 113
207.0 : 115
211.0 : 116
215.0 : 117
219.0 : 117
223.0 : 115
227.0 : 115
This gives 115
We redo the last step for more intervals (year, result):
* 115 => 115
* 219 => 117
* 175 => 112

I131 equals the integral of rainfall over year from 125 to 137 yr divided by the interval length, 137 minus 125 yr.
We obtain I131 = 85.1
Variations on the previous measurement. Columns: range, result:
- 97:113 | 112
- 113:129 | 112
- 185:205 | 111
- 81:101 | 81.3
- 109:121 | 115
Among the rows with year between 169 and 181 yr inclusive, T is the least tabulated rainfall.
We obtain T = 111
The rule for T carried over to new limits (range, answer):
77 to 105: 63.8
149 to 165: 76.3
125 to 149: 63.1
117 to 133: 86.3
